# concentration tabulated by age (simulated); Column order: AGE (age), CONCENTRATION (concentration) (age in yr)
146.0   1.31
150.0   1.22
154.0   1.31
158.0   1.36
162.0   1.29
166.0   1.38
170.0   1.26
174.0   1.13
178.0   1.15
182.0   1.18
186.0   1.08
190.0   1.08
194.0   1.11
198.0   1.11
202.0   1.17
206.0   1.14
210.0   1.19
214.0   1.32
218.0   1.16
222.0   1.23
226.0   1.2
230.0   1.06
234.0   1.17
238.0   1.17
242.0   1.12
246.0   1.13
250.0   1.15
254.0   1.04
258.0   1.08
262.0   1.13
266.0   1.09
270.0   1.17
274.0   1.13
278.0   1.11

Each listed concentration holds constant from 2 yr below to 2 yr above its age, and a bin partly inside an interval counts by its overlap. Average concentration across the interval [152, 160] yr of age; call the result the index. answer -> 1.33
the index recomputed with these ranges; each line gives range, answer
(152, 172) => 1.32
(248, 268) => 1.1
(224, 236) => 1.14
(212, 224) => 1.24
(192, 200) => 1.11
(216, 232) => 1.16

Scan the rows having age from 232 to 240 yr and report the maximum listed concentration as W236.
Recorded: 1.17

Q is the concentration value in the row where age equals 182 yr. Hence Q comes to 1.18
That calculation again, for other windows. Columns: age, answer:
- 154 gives 1.31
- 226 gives 1.2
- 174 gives 1.13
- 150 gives 1.22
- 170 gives 1.26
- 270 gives 1.17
